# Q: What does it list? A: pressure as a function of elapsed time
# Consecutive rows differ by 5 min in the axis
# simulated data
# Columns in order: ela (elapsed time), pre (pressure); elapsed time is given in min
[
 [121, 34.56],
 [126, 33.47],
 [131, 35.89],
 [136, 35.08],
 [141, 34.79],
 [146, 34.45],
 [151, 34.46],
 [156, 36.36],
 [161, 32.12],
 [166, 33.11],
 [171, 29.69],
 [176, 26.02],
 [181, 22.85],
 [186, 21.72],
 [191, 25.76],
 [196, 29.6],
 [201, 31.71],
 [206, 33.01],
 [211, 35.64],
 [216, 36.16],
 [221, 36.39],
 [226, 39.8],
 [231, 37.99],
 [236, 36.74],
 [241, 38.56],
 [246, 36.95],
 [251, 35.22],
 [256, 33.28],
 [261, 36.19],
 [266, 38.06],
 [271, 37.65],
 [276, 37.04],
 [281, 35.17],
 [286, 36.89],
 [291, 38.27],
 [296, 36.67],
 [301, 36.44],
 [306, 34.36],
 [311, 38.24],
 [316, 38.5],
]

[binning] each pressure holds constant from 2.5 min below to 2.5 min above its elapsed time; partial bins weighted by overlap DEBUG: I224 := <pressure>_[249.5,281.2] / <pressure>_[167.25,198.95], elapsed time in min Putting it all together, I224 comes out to 1.4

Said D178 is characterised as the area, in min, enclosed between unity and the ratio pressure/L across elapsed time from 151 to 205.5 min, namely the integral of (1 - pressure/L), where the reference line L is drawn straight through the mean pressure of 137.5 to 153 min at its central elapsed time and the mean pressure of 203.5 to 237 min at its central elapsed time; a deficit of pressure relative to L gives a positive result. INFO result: 9.4 min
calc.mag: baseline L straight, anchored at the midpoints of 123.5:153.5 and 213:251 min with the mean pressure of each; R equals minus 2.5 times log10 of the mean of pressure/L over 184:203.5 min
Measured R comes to 0.307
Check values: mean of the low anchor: 34.7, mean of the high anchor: 37.3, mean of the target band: 27.3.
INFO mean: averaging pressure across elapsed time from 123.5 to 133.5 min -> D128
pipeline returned 34.7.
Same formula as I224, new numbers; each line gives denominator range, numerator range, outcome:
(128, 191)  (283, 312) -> 1.18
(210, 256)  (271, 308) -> 0.99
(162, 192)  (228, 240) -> 1.40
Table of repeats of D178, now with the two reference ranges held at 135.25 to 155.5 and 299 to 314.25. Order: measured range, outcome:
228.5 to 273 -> -1.04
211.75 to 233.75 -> -1.12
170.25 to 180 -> 2.32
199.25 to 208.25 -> 0.77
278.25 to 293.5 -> -0.23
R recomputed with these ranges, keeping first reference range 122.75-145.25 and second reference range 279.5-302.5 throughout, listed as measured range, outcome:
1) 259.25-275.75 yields -0.025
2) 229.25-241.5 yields -0.046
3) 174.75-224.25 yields 0.182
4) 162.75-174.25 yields 0.135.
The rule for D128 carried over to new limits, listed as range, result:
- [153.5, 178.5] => 31.5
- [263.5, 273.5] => 37.9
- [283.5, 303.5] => 37.1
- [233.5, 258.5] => 36.1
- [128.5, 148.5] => 35.1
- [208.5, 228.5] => 37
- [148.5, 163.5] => 34.3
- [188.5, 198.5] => 27.7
